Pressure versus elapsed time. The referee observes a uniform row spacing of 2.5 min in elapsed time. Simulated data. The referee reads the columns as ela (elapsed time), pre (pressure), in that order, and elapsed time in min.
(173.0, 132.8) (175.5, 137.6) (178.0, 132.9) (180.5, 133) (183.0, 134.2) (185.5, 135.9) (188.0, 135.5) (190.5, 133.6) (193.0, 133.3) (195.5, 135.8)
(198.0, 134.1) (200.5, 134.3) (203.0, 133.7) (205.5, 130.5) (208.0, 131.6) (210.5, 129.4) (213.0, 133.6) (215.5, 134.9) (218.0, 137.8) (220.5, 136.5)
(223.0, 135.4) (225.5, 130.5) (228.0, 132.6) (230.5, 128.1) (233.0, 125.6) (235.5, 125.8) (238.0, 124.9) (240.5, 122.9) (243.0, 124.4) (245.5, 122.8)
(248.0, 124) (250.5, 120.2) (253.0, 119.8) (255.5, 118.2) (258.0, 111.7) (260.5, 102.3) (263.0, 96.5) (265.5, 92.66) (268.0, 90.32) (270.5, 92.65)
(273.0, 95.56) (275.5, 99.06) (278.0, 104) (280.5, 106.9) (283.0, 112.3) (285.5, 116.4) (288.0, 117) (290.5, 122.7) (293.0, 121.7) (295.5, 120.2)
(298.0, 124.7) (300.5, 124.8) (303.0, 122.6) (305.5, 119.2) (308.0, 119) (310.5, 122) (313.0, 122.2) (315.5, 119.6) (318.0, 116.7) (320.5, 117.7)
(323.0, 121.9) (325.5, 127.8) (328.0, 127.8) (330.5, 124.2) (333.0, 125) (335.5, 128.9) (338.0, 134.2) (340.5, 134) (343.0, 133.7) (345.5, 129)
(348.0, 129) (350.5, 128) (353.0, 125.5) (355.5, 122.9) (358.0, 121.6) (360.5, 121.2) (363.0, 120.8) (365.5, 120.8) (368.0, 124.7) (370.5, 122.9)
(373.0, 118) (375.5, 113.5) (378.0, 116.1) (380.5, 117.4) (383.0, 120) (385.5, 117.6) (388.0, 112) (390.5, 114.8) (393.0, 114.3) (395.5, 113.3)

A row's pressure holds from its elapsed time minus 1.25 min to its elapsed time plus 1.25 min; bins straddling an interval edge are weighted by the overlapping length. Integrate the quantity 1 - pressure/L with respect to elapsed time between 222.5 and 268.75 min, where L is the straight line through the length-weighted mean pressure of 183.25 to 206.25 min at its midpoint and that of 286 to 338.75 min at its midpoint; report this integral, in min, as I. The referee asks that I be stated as 3.9 min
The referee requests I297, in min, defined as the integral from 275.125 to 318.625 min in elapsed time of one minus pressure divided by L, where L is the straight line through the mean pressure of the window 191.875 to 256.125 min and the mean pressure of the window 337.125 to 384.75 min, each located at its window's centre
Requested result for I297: 3.0 min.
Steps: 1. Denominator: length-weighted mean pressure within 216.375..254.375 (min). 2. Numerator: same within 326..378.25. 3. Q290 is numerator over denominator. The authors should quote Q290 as 0.98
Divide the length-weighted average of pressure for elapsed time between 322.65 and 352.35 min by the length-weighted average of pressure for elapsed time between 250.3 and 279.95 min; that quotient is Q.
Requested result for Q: 1.25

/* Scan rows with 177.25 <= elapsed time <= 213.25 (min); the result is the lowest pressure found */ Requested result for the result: 129.4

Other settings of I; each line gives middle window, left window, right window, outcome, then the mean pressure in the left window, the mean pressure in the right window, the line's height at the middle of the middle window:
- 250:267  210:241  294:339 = 2.7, 131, 123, 128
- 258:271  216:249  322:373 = 3.2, 129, 126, 128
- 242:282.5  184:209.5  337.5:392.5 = 6.8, 134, 122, 129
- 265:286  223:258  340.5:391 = 3.9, 125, 122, 124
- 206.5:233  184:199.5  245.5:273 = -2.0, 135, 107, 123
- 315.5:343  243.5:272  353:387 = -2.4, 109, 120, 116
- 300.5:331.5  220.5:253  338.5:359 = 1.4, 127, 128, 128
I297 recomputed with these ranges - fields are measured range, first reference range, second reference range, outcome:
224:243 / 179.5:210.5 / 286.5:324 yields 0.30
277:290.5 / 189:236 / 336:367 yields 1.78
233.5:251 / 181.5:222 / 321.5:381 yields 1.02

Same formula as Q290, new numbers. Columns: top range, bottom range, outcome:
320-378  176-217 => 0.93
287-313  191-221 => 0.91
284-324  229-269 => 1.04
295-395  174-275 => 0.98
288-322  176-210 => 0.90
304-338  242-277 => 1.14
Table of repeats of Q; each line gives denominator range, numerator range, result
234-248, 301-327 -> 0.97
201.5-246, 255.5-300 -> 0.83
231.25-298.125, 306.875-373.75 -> 1.10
